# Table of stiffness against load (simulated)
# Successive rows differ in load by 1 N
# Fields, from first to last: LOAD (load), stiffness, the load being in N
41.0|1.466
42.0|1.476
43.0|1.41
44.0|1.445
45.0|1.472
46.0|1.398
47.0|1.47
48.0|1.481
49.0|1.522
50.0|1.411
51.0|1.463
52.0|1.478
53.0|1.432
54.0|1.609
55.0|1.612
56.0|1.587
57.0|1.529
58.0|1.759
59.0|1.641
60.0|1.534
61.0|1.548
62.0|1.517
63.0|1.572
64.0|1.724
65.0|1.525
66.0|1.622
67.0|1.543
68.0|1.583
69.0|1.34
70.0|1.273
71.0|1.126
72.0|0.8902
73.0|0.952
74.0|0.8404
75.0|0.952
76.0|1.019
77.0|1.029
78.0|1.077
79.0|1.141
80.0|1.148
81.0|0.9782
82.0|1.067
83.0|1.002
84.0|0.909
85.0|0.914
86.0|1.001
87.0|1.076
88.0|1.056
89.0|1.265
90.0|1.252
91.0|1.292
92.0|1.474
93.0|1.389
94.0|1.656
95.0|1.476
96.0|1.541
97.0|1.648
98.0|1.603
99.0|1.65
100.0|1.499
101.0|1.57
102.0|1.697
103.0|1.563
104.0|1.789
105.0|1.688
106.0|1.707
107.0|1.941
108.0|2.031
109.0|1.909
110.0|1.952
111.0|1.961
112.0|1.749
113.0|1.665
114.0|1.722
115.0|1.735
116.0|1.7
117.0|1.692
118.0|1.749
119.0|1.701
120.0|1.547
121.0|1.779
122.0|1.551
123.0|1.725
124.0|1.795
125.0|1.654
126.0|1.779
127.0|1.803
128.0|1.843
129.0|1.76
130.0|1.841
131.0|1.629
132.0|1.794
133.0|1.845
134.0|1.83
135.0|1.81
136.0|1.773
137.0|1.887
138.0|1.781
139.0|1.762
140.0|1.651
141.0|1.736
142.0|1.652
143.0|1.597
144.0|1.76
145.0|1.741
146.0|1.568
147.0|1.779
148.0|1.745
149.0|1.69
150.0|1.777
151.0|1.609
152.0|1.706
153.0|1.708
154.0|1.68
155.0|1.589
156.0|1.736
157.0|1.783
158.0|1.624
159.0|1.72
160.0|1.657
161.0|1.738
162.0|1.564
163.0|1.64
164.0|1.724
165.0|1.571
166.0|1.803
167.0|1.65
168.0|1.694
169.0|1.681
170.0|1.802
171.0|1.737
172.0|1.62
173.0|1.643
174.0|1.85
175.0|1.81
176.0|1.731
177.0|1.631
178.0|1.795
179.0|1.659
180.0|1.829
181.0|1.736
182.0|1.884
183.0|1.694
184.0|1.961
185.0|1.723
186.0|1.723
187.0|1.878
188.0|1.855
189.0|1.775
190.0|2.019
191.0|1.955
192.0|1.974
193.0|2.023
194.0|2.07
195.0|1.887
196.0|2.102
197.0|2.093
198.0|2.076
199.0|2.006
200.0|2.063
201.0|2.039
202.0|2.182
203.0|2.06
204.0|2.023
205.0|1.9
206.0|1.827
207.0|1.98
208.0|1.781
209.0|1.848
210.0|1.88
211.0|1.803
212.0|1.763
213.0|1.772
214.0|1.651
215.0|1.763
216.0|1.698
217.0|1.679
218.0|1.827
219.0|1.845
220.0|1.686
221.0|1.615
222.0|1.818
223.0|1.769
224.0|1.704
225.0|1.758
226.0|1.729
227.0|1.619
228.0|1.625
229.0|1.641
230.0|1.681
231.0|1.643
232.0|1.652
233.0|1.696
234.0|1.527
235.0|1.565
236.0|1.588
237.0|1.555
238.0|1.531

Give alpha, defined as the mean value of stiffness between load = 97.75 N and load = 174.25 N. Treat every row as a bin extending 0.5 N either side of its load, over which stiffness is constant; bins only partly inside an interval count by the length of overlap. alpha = 1.72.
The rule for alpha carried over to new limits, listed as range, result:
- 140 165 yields 1.69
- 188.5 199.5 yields 2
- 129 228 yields 1.79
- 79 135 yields 1.57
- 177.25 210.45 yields 1.92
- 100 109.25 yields 1.75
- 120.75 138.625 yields 1.77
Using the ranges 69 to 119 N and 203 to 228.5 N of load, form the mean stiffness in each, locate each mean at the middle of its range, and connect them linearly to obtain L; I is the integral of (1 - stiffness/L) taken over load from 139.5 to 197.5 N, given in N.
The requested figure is -4.3 N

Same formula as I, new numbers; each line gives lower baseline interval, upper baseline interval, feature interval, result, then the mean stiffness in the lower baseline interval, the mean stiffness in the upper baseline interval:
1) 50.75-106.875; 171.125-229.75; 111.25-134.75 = -2.99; 1.38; 1.83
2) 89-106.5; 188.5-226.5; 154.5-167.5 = 0.47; 1.55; 1.88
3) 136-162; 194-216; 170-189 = 0.63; 1.71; 1.93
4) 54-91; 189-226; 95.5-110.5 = -3.27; 1.27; 1.88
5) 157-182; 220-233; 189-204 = -2.92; 1.71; 1.69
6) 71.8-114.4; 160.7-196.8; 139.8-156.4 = -0.41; 1.39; 1.79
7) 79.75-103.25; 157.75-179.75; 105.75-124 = -4.26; 1.32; 1.7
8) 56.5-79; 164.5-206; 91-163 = -4.93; 1.34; 1.86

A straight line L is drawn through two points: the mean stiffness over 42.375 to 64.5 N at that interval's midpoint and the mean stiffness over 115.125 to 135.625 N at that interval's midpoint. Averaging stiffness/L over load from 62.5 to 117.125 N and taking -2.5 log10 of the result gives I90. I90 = 0.16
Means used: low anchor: 1.53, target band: 1.42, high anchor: 1.74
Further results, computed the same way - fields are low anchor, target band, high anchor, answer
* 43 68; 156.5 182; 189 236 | 0.02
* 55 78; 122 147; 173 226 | -0.09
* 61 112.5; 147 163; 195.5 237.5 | -0.05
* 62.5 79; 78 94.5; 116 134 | 0.20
